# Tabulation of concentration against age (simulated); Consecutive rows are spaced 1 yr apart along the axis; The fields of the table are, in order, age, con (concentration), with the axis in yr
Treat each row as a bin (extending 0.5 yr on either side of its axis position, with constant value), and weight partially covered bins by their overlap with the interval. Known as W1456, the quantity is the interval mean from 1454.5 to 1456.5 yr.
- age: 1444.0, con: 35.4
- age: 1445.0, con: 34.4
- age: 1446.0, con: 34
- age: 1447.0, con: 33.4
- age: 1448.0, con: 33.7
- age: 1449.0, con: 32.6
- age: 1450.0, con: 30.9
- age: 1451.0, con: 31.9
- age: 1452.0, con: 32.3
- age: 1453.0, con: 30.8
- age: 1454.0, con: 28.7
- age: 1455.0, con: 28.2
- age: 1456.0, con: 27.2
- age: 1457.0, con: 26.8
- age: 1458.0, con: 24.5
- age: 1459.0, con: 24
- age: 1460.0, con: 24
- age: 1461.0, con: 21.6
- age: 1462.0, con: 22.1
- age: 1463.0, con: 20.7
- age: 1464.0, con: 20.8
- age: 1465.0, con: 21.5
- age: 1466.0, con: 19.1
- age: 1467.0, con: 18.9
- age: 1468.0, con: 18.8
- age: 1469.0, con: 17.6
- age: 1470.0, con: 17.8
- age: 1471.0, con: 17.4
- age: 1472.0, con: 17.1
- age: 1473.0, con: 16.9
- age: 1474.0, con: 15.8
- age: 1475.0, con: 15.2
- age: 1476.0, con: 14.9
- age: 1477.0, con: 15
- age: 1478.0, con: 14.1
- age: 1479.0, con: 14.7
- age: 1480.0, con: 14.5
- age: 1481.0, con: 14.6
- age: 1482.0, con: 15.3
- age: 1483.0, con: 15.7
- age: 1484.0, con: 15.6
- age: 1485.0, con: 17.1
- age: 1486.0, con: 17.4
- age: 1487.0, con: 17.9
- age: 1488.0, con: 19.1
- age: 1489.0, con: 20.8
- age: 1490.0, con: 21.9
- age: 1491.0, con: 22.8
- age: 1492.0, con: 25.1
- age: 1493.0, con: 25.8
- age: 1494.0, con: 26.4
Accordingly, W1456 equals 27.7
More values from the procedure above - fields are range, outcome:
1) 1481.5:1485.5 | 15.9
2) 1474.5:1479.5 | 14.8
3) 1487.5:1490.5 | 20.6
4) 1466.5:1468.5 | 18.9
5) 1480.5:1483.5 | 15.2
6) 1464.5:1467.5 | 19.8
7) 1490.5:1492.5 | 24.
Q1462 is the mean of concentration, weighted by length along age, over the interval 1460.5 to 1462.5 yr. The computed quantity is 21.9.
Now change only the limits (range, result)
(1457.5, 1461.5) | 23.5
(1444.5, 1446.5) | 34.2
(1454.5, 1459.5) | 26.1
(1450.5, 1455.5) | 30.4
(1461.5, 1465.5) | 21.3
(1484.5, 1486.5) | 17.2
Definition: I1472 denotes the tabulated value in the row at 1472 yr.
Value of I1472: 17.1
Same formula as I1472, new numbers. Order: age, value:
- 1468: 18.8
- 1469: 17.6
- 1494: 26.4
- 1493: 25.8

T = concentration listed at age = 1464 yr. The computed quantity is 20.8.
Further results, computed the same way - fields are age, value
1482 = 15.3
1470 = 17.8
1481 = 14.6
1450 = 30.9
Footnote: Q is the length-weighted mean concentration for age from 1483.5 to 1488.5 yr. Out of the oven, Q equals 17.4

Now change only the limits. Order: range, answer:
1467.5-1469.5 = 18.2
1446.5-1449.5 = 33.2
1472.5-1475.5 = 16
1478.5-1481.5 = 14.6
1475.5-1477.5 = 14.9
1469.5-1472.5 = 17.4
